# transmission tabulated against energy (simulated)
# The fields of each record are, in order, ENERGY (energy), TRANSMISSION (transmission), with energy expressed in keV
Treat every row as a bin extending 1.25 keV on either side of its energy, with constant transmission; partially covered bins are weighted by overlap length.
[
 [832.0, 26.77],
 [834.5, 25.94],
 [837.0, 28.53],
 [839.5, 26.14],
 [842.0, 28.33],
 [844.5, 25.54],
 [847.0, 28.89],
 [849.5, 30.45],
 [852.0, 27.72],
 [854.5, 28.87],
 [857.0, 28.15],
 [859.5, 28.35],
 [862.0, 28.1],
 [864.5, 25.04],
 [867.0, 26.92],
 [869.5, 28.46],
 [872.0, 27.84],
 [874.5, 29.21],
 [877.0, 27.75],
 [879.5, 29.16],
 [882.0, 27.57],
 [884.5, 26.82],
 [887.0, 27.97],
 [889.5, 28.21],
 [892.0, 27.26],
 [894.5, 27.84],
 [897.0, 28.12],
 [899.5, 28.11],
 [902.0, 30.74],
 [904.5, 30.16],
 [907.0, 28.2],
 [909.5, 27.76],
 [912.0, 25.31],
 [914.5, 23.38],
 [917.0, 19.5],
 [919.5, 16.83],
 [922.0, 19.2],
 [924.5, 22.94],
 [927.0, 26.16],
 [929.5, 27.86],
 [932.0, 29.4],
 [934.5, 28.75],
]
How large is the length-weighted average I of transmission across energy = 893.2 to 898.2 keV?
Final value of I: 28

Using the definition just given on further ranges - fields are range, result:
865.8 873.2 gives 27.7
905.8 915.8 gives 26.1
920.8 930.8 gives 24.1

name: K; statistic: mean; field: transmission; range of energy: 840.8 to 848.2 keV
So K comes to 27.6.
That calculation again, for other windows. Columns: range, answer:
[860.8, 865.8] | 26.6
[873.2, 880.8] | 28.7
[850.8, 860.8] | 28.3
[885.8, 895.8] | 27.8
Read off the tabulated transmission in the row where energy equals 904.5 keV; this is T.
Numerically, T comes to 30.16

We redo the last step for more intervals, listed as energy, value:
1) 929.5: 27.86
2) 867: 26.92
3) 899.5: 28.11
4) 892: 27.26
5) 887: 27.97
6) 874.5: 29.21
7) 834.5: 25.94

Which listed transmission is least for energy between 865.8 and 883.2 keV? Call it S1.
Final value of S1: 26.92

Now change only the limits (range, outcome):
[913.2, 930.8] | 16.83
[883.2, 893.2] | 26.82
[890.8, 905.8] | 27.26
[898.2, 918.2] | 19.5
